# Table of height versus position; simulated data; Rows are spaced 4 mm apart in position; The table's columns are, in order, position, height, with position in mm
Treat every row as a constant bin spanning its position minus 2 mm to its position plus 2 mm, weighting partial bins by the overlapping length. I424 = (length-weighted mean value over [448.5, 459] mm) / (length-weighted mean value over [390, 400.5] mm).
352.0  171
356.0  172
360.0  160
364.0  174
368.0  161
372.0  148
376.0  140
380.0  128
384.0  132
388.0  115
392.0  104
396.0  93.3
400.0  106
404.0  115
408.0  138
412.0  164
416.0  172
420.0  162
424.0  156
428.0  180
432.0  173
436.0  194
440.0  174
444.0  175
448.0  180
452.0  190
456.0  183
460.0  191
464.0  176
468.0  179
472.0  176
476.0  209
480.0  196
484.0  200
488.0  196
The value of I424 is 1.9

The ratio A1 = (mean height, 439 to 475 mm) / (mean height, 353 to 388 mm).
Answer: 1.21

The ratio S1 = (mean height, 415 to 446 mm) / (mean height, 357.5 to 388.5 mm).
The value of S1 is 1.2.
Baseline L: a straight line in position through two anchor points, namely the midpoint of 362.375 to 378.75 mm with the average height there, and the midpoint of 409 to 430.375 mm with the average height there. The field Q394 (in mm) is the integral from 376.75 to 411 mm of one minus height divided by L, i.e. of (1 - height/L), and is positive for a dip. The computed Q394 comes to 8.76 mm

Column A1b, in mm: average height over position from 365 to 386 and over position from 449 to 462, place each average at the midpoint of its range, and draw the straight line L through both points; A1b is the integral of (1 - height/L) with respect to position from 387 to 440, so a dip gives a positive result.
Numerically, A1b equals 6.4 mm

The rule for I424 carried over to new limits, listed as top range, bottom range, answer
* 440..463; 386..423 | 1.40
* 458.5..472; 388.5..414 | 1.51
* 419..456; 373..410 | 1.48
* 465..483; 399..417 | 1.37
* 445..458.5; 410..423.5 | 1.12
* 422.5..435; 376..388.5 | 1.34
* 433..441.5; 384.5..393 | 1.61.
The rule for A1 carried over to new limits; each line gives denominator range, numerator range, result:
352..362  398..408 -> 0.69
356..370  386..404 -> 0.64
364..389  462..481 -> 1.32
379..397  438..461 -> 1.58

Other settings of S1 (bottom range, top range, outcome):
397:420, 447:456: 1.33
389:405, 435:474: 1.74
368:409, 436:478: 1.49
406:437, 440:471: 1.09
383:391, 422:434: 1.41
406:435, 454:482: 1.14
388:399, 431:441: 1.78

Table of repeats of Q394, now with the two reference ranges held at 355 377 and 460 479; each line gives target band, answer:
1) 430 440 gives -0.2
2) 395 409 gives 4.7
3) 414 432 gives 0.6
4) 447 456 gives -0.2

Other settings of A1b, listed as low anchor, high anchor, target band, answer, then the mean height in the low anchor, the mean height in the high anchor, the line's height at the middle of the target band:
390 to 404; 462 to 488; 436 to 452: -2.6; 103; 190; 155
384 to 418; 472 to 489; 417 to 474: -4.3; 126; 198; 166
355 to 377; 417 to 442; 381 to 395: 4.1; 159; 173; 164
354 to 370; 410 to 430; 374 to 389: 3.3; 167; 167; 167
